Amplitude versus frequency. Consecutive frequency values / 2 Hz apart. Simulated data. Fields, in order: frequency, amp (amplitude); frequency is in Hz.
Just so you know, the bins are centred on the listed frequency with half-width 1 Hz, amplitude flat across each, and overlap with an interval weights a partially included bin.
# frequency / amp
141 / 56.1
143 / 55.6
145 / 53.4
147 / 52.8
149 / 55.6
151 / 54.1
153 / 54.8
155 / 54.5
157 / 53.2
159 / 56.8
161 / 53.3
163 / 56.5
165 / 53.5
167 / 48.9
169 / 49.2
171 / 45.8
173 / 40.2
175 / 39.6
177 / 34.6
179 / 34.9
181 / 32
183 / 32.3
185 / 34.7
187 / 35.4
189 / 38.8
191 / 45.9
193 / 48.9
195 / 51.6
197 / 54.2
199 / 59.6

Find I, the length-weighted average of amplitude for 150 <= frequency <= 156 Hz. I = 54.5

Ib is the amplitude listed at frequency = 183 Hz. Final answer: 32.3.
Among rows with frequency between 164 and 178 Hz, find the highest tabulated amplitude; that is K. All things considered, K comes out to 53.5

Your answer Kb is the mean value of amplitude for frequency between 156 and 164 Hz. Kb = 55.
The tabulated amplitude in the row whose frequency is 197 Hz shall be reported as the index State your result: 54.2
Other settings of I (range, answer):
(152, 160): 54.8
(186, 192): 40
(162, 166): 55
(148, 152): 54.9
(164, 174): 47.5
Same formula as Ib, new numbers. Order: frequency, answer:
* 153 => 54.8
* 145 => 53.4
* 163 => 56.5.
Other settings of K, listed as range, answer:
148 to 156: 55.6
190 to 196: 51.6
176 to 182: 34.9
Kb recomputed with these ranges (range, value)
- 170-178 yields 40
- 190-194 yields 47.4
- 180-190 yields 34.6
